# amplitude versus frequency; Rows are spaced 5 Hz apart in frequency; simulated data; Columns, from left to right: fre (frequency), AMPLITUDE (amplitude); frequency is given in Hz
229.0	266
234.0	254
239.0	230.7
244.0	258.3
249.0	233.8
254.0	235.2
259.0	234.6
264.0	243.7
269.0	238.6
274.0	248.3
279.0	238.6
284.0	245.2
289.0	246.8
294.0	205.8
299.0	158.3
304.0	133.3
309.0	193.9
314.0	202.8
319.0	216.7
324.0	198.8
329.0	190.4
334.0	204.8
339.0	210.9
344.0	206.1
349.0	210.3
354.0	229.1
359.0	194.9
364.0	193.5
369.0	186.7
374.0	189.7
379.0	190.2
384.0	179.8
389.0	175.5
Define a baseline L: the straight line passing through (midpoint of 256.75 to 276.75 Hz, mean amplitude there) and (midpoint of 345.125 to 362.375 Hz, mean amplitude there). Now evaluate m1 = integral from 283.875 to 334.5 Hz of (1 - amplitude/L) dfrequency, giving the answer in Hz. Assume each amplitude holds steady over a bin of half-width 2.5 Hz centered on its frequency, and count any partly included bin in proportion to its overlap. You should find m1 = 6.4 Hz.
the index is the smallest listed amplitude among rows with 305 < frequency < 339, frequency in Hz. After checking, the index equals 190.4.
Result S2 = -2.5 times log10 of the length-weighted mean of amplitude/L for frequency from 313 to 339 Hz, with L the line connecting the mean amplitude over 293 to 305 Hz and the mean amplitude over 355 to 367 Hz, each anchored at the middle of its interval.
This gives -0.14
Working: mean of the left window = 165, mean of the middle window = 203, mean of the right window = 198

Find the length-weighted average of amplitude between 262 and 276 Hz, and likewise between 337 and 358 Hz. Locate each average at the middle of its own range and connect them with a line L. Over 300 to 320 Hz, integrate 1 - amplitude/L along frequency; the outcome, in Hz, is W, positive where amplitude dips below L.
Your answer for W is 3.9 Hz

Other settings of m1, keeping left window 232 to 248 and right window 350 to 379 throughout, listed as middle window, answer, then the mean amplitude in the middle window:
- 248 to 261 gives 0.33 Hz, 235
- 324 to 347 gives 0.76 Hz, 203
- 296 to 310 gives 3.91 Hz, 160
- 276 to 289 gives -0.75 Hz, 243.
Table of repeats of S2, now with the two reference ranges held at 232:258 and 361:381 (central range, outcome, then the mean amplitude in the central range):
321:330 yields 0.07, 197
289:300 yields 0.11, 200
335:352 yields -0.04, 209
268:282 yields -0.06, 242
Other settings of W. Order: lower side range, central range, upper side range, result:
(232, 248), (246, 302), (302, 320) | -3.1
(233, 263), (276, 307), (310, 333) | 1.9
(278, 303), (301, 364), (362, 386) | 0.3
